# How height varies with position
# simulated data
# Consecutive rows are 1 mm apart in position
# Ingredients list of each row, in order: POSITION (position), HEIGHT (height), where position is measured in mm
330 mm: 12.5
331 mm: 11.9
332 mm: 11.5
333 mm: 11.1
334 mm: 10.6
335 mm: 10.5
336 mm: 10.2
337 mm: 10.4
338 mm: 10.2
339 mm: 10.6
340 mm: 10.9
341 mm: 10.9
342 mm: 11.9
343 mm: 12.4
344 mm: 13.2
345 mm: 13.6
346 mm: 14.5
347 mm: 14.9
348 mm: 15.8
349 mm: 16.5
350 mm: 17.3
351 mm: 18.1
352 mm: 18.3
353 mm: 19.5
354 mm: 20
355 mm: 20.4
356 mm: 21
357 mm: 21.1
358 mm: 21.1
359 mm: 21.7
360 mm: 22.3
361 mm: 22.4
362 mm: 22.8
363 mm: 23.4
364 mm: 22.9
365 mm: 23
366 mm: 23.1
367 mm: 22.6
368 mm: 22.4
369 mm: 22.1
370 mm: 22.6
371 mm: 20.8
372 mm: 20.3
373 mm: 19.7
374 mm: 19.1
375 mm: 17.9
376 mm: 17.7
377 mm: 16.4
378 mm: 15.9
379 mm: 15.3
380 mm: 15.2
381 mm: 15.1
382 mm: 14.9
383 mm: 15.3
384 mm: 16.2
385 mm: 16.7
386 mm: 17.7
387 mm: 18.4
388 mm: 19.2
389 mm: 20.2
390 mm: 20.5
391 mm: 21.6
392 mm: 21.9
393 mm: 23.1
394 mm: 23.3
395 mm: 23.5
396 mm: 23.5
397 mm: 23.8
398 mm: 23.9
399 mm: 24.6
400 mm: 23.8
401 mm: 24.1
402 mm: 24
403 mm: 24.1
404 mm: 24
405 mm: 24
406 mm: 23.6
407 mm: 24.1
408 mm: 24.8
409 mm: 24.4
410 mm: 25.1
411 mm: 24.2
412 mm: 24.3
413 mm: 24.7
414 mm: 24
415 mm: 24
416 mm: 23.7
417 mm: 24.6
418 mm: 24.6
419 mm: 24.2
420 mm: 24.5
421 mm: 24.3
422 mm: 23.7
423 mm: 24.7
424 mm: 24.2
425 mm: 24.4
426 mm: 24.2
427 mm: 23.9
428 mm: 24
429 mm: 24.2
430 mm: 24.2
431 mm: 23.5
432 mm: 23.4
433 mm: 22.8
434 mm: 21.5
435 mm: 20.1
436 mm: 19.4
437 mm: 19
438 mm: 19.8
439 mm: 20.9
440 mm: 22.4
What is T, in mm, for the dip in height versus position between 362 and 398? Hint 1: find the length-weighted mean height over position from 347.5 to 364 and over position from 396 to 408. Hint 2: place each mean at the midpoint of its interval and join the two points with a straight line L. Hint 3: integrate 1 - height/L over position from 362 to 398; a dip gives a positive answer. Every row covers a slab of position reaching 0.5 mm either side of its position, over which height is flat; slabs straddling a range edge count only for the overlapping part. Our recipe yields 3.6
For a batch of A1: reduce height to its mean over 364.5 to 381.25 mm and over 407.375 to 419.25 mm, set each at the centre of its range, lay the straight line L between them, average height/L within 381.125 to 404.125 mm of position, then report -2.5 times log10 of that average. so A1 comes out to 0.04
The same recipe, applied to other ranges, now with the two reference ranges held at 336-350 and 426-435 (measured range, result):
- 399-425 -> -0.15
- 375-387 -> 0.07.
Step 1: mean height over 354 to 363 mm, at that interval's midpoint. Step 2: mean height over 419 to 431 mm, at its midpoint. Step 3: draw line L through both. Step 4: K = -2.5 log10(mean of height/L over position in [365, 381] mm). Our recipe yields 0.145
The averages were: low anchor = 21.6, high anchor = 24.2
